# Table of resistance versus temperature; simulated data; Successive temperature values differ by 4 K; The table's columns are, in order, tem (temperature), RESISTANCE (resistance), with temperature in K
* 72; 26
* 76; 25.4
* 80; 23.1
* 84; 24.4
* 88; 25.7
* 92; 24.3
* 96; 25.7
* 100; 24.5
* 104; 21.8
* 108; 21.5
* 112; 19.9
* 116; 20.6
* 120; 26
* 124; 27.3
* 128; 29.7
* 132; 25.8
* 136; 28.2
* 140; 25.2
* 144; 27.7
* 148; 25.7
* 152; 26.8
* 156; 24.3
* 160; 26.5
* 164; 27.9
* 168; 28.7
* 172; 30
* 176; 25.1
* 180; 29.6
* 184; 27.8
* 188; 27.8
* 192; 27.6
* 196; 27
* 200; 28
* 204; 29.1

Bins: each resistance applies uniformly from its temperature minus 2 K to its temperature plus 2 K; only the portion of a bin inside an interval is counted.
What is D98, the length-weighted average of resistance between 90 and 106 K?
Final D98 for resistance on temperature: 24.1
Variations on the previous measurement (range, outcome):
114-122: 23.3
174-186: 27.5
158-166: 27.2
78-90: 24.4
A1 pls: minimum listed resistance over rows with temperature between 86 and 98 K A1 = 24.3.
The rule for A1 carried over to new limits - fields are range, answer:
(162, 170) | 27.9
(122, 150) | 25.2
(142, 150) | 25.7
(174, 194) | 25.1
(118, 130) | 26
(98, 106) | 21.8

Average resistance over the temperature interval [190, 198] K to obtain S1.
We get 27.3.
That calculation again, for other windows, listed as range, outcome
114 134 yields 25.9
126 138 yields 27.9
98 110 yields 22.6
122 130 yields 28.5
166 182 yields 28.4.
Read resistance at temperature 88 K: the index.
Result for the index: 25.7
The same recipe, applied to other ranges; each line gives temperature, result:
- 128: 29.7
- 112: 19.9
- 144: 27.7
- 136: 28.2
